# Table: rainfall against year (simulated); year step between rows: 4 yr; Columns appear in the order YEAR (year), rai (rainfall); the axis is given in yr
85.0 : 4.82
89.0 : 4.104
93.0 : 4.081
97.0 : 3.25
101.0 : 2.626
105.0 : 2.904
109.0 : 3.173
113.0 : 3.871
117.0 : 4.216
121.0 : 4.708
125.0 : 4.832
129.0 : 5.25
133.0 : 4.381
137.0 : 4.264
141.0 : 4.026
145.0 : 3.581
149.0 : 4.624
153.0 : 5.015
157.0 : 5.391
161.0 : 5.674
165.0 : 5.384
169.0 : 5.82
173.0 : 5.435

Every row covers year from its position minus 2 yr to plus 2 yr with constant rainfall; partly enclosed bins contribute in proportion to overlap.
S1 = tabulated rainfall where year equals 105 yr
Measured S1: 2.904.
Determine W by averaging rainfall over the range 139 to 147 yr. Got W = 3.8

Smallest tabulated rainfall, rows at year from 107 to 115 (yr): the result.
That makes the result 3.173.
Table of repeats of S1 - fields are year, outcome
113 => 3.871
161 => 5.674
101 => 2.626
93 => 4.081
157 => 5.391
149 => 4.624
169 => 5.82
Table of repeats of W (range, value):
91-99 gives 3.67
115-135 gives 4.68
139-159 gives 4.53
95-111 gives 2.99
